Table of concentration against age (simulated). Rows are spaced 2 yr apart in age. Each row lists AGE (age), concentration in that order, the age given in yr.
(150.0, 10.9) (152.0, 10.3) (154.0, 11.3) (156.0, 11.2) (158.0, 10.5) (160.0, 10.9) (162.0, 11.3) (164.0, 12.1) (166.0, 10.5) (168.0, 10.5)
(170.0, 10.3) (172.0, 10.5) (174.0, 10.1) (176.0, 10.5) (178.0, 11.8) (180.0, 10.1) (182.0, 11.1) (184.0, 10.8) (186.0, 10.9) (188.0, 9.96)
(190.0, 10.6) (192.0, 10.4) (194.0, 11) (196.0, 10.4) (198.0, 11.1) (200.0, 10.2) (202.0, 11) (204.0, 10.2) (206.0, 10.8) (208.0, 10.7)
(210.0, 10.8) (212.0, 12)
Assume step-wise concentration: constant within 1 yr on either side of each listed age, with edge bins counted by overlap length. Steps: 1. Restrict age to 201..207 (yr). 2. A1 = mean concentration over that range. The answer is 10.7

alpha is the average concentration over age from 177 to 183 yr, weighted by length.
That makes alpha 11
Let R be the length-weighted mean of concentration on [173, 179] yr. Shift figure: 10.8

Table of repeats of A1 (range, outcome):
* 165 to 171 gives 10.4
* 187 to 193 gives 10.3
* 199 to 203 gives 10.6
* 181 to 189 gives 10.7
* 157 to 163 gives 10.9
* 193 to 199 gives 10.8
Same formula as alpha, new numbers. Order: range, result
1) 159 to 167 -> 11.2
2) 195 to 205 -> 10.6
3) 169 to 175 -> 10.3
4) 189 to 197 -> 10.6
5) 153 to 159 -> 11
